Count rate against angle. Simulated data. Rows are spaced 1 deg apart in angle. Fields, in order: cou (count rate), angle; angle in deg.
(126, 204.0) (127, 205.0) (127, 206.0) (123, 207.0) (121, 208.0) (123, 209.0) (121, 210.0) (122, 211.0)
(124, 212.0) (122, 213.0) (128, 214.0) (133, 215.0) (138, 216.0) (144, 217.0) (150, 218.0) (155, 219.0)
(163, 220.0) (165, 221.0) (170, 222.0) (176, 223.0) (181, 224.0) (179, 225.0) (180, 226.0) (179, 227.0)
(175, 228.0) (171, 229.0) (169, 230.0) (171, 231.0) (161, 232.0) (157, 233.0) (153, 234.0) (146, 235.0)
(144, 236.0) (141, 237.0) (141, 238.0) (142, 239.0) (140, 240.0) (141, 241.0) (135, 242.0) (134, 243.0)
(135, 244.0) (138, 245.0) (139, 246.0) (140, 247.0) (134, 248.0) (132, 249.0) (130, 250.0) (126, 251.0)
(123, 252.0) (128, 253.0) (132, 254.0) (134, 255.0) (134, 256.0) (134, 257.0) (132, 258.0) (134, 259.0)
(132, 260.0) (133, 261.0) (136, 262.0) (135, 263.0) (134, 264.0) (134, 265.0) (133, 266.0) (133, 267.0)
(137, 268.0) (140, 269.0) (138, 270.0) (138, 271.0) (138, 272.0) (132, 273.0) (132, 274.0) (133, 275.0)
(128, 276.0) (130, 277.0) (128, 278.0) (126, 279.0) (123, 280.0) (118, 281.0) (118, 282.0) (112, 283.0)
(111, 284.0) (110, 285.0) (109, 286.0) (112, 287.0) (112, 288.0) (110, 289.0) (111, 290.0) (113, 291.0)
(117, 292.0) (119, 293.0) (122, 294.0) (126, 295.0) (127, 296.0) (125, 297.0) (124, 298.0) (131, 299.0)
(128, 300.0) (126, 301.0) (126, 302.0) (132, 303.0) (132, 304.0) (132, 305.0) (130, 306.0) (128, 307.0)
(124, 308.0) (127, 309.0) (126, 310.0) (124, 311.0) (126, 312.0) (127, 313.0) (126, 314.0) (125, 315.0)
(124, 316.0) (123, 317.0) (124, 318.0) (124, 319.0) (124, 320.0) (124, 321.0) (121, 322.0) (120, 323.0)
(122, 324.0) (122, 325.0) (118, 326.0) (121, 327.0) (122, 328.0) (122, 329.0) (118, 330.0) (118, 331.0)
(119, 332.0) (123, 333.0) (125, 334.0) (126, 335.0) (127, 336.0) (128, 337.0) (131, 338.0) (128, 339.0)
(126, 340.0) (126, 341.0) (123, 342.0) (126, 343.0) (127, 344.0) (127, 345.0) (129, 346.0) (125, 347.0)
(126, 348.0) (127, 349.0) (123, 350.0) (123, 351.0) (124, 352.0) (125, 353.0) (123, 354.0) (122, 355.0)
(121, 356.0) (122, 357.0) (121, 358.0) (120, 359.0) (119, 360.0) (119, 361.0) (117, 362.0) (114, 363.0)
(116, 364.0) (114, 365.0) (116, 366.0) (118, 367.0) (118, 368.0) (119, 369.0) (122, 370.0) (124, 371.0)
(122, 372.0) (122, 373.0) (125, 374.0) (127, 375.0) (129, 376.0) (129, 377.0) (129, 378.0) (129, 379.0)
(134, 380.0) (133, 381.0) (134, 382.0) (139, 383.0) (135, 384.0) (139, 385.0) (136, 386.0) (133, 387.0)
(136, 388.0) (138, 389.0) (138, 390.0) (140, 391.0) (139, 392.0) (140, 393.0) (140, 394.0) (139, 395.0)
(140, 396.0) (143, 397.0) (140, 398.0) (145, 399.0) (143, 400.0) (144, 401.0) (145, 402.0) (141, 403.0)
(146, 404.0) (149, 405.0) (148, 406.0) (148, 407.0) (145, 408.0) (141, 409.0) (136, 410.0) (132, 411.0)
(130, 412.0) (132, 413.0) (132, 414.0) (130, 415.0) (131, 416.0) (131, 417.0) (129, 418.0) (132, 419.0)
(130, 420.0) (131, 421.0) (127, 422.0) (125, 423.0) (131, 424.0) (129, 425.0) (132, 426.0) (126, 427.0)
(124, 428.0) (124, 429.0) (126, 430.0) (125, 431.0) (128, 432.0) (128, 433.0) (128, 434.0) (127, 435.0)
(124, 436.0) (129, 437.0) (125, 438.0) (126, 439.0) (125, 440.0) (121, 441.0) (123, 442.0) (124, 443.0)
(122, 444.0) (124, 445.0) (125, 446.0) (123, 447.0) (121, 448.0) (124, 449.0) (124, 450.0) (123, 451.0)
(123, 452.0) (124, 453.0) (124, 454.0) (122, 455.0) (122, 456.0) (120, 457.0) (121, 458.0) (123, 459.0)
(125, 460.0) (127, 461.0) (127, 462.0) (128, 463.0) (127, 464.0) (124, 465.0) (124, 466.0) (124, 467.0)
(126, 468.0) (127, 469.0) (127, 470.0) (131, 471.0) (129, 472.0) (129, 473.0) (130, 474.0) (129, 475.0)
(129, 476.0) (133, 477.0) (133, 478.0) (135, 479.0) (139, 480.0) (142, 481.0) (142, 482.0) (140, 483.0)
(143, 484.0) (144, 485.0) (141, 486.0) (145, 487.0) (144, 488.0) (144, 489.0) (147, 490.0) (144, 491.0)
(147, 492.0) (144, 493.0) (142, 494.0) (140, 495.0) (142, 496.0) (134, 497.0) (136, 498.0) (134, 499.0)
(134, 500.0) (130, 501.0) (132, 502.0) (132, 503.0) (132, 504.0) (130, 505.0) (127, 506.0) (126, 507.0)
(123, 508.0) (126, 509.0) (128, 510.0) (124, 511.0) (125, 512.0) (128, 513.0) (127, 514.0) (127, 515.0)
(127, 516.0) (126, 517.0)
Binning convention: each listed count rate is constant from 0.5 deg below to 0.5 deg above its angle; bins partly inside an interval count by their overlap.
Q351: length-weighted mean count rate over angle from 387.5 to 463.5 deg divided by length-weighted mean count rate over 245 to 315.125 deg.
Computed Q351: 1.0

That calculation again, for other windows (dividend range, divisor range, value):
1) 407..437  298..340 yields 1.04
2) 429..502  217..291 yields 0.94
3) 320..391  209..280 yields 0.88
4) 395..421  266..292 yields 1.12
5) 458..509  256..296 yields 1.06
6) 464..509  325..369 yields 1.10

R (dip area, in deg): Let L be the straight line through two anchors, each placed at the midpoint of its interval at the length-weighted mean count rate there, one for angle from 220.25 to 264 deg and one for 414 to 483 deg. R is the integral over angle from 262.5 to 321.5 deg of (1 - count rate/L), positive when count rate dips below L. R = 6.9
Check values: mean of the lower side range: 147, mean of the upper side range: 127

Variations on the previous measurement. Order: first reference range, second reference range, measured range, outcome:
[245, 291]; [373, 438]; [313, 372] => 3.93 deg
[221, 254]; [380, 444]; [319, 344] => 3.17 deg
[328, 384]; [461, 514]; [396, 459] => -0.57 deg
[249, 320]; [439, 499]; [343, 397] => 0.49 deg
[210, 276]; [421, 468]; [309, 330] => 2.00 deg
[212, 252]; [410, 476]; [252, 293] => 5.22 deg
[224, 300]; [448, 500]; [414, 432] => 0.59 deg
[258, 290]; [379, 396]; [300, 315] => 0.27 deg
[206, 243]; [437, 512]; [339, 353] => 1.44 deg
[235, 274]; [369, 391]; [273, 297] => 2.58 deg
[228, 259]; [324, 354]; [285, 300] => 1.61 deg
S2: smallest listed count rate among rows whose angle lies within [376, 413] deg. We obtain 129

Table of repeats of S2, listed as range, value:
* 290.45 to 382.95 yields 113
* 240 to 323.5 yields 109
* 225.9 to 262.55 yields 123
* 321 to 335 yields 118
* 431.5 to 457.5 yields 120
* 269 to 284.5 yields 111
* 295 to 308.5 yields 124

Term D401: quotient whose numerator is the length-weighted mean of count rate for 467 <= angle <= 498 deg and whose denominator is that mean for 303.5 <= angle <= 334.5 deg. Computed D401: 1.1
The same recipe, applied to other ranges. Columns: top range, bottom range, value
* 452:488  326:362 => 1.05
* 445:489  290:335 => 1.05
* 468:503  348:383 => 1.11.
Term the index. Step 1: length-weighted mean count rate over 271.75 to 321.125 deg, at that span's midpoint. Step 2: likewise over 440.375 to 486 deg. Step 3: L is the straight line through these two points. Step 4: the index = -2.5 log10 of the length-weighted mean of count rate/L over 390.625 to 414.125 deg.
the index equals -0.12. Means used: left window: 124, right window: 128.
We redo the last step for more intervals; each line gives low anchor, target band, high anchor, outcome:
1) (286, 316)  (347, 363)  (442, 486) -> 0.03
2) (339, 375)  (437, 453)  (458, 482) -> 0.03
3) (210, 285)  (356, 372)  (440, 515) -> 0.14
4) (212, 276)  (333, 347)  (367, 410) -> 0.10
